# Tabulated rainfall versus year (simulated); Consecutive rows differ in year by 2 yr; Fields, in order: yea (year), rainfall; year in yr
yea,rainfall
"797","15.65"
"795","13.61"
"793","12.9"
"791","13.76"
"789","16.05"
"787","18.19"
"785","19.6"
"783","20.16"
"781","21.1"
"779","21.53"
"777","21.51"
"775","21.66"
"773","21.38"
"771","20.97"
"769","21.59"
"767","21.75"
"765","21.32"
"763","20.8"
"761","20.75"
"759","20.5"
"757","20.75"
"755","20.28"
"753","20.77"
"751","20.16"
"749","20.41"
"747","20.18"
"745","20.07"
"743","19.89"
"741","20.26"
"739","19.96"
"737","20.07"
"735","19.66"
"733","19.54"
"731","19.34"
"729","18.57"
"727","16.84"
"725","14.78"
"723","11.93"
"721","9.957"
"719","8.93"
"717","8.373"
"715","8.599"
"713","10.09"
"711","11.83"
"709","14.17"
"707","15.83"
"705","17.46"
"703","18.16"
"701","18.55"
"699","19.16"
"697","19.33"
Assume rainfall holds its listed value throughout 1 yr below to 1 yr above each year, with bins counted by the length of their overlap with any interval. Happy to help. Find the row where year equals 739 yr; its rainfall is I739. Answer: 19.96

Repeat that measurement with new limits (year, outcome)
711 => 11.83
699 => 19.16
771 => 20.97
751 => 20.16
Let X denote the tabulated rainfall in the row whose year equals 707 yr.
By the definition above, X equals 15.83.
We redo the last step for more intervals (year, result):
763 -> 20.8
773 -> 21.38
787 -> 18.19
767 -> 21.75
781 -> 21.1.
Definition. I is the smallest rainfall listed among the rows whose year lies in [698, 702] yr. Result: 18.55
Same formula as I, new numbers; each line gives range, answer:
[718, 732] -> 8.93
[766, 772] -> 20.97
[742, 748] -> 19.89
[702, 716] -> 8.599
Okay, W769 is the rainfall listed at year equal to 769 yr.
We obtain 21.59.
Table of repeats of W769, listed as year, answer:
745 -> 20.07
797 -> 15.65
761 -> 20.75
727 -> 16.84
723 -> 11.93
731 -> 19.34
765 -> 21.32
